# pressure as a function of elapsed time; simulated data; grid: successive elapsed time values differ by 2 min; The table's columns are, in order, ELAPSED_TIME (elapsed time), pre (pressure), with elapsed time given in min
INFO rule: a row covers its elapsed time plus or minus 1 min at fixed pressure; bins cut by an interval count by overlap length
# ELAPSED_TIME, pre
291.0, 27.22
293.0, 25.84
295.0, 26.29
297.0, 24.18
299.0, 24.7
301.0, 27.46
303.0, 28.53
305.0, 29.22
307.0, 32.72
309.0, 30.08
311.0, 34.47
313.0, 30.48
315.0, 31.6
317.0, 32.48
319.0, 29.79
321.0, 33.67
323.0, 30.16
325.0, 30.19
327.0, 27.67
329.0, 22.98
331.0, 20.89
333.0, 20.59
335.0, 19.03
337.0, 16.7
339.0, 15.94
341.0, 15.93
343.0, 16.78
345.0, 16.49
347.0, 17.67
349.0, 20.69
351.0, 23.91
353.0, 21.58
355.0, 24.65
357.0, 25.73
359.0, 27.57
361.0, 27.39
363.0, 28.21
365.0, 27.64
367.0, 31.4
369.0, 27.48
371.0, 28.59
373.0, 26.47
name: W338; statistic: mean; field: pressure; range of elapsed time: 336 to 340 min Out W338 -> 16.3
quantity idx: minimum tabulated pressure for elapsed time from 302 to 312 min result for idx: 28.53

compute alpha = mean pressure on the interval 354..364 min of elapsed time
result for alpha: 26.7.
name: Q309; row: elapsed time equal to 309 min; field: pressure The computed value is 30.08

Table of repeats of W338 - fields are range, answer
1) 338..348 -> 16.6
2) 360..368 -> 28.7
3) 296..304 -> 26.2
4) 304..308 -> 31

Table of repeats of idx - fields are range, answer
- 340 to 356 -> 15.93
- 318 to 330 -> 22.98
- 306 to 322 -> 29.79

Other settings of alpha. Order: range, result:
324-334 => 24.5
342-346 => 16.6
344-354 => 20.1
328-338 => 20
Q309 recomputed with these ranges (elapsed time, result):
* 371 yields 28.59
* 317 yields 32.48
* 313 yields 30.48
